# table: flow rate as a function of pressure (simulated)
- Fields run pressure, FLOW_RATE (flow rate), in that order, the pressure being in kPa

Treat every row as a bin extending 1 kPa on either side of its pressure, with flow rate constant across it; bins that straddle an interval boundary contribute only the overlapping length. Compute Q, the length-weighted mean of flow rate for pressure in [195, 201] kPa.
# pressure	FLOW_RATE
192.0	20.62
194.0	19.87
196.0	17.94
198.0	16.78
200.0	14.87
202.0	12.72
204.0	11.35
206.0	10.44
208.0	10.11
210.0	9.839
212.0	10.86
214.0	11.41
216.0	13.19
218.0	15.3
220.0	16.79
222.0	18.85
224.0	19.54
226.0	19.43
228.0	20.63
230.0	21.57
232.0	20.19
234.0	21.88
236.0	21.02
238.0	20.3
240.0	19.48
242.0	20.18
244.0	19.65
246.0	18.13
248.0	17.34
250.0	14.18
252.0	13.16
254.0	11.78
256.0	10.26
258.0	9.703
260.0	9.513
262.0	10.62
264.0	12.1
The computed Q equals 16.5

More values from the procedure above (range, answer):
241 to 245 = 19.9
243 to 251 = 17.3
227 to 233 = 20.8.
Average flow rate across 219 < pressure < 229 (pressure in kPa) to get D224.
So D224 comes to 19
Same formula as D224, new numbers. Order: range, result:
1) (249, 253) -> 13.7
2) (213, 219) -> 13.3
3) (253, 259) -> 10.6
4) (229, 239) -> 21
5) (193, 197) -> 18.9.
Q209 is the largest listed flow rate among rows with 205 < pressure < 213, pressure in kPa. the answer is 10.86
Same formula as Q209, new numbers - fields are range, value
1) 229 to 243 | 21.88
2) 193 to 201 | 19.87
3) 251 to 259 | 13.16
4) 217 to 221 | 16.79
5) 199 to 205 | 14.87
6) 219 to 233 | 21.57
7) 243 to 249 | 19.65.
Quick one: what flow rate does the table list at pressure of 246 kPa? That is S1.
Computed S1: 18.13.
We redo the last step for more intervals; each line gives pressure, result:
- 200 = 14.87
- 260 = 9.513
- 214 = 11.41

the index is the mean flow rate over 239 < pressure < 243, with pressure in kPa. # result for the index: 19.8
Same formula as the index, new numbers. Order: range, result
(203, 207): 10.9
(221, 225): 19.2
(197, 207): 13.2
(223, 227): 19.5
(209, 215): 10.7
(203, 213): 10.5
